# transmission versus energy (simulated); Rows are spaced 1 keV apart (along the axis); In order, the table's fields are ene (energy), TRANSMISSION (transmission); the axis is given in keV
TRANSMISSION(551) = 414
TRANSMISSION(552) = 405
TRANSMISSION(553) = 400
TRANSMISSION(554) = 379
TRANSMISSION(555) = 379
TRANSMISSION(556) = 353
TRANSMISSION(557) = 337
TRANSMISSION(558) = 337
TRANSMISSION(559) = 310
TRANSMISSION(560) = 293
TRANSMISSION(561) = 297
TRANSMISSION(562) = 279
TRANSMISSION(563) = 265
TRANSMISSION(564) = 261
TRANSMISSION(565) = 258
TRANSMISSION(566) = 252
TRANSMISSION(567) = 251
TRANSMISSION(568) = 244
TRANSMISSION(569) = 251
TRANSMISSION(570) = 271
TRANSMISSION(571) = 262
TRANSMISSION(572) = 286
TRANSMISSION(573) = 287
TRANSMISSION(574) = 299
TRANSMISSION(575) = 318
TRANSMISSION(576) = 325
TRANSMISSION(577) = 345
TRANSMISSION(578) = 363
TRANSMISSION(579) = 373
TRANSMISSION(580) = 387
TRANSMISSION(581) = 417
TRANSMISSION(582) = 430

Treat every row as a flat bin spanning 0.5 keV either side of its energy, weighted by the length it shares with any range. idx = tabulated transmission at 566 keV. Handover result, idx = 252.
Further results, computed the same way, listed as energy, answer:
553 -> 400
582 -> 430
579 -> 373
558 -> 337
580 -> 387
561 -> 297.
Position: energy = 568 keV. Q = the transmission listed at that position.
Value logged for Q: 244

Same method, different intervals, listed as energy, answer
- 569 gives 251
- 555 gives 379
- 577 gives 345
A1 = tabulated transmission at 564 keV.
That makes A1 261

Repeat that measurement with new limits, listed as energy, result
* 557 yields 337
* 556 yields 353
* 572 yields 286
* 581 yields 417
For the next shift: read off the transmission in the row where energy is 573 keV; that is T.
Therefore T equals 287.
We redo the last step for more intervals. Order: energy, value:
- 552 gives 405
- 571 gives 262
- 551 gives 414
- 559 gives 310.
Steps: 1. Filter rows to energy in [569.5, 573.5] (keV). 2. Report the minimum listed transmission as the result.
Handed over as 262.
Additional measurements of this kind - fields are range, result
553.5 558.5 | 337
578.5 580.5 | 373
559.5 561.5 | 293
